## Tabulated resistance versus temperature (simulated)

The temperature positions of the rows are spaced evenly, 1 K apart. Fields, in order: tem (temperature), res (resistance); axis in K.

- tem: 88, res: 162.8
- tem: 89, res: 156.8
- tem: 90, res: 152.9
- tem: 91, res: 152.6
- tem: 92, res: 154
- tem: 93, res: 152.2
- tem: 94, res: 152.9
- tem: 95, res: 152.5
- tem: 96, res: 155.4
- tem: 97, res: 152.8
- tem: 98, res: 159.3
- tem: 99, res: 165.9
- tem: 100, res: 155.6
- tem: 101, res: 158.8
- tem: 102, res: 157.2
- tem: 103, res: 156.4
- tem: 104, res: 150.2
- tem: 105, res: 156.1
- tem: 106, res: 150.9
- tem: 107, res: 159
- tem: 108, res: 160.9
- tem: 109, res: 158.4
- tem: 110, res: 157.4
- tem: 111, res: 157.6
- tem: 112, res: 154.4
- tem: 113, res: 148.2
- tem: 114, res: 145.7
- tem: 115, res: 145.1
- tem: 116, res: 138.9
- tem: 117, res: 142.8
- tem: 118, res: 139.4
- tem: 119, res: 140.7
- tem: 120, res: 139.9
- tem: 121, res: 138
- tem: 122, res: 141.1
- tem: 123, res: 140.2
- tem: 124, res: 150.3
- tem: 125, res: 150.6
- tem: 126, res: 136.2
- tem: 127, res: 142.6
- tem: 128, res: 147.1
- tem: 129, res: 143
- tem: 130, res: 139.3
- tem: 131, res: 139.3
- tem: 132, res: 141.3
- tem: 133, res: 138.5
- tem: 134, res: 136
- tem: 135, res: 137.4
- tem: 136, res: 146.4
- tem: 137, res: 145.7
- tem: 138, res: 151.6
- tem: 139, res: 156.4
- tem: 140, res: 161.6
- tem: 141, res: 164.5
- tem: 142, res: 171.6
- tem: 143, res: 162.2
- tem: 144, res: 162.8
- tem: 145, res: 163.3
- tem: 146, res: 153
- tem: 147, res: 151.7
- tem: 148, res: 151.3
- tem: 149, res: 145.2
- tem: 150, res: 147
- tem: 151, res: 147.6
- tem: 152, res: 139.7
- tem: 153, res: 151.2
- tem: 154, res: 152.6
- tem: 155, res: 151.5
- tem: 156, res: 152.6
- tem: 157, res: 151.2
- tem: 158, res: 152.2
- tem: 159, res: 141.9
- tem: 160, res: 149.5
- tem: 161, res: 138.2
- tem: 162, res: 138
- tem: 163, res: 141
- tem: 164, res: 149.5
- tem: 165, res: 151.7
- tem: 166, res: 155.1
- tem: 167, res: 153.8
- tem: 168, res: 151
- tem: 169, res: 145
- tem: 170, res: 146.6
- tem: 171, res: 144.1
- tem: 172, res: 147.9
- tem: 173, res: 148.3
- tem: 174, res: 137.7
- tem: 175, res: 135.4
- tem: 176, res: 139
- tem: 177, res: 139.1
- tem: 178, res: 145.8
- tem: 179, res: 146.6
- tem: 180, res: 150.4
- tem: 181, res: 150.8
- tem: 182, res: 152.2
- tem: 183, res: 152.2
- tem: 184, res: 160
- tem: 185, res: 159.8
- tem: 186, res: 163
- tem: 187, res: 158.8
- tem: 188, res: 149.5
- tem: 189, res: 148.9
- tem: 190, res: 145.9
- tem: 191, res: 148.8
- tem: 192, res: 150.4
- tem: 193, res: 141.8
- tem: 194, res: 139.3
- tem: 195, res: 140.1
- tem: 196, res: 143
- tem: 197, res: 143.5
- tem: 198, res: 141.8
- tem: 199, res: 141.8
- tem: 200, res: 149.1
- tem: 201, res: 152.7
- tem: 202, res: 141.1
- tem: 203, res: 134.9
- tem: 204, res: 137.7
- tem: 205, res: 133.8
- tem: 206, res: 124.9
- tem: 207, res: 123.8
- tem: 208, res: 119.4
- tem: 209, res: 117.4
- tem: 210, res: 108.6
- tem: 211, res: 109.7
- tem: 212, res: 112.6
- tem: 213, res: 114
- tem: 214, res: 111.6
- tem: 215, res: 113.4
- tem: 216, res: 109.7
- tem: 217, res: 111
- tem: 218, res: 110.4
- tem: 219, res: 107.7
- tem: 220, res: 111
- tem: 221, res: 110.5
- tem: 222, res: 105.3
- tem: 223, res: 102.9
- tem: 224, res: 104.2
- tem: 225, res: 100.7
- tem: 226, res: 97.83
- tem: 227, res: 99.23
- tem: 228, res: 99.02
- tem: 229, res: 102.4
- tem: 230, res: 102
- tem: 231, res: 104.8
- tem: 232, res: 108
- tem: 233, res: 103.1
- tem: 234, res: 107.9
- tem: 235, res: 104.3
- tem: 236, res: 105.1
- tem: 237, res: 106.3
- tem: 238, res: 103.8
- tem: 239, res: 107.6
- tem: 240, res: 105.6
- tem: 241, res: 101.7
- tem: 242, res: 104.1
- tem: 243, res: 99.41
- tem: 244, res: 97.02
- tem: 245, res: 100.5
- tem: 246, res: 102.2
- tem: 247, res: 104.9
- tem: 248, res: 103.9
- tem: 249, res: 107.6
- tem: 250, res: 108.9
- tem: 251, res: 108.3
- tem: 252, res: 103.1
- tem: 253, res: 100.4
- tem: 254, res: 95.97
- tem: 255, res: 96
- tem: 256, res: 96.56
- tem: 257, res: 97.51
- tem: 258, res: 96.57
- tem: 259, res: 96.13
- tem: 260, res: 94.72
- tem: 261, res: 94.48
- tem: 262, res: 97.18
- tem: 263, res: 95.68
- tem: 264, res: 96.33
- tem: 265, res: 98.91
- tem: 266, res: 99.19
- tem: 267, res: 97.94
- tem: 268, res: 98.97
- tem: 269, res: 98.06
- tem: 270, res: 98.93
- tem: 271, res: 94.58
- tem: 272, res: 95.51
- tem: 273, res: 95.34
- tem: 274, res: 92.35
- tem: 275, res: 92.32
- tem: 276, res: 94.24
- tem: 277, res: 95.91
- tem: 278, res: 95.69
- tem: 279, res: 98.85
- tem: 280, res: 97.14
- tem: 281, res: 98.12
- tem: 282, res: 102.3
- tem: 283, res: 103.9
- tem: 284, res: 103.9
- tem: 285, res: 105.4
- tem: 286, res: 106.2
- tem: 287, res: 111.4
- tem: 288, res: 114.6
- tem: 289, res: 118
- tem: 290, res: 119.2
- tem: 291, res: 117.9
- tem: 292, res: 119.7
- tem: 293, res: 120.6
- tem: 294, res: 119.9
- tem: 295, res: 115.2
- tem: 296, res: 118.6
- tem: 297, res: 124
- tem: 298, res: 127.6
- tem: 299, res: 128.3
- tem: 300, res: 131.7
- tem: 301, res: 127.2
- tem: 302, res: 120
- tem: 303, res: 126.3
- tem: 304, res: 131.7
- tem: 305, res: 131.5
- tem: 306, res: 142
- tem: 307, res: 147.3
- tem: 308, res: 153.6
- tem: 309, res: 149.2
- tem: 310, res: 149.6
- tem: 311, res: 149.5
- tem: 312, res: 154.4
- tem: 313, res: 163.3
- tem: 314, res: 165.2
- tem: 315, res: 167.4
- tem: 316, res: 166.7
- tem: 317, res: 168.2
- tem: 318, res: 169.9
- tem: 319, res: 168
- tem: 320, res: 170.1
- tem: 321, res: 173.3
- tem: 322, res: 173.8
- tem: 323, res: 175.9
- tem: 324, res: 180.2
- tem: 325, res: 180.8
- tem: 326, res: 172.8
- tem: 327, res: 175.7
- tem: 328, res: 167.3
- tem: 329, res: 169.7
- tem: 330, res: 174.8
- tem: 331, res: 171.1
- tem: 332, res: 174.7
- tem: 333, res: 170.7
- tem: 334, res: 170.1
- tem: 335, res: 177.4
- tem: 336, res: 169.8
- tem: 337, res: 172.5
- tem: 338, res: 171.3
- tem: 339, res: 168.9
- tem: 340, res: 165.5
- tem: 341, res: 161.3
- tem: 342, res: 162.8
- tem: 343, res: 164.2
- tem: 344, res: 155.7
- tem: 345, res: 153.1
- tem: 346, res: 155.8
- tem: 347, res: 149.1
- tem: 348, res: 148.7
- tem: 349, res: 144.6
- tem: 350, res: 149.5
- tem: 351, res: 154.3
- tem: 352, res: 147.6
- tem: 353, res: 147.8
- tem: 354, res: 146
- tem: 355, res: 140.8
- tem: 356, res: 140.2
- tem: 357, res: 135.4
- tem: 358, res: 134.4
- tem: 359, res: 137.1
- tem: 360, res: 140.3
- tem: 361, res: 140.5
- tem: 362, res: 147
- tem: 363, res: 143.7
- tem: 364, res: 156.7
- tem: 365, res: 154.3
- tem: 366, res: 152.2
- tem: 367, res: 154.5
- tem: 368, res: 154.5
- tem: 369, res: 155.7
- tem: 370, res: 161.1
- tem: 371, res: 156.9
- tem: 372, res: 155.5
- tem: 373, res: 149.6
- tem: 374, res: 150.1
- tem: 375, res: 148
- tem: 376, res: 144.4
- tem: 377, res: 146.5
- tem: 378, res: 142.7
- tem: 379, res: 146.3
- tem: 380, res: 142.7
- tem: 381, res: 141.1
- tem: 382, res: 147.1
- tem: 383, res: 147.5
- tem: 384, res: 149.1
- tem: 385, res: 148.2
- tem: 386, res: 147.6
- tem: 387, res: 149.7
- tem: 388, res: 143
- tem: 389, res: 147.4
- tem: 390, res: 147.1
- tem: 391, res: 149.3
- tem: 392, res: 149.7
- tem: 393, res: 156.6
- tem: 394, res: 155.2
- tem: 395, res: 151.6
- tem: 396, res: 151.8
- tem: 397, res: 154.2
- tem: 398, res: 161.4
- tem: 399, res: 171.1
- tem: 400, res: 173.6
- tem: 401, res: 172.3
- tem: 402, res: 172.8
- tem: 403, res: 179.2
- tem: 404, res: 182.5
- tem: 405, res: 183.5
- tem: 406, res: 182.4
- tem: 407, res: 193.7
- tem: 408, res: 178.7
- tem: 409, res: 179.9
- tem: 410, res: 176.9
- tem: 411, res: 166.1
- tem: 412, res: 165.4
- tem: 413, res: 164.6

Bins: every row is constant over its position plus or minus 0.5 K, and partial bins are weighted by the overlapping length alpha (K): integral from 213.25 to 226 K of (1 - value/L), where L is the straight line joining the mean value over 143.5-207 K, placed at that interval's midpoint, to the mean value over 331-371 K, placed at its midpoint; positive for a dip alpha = 3.5 K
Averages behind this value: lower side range 147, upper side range 155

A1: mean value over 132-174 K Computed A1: 150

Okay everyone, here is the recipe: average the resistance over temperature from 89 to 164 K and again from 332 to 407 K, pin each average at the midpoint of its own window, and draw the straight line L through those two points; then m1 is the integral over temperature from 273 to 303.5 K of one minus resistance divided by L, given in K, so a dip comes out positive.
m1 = 8.4 K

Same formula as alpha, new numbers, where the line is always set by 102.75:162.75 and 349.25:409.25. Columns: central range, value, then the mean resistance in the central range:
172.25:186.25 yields 0.1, 148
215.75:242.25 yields 8.0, 105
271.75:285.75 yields 4.9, 98.1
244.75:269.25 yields 8.4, 99.6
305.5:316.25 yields -0.2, 155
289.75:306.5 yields 3.0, 125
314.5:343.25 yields -3.4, 171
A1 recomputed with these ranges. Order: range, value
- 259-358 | 136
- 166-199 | 148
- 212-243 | 106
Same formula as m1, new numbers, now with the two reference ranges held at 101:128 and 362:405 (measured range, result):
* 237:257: 6.5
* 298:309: 1.3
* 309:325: -1.4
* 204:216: 2.6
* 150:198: 0.7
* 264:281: 6.2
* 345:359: 0.7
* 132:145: -0.3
